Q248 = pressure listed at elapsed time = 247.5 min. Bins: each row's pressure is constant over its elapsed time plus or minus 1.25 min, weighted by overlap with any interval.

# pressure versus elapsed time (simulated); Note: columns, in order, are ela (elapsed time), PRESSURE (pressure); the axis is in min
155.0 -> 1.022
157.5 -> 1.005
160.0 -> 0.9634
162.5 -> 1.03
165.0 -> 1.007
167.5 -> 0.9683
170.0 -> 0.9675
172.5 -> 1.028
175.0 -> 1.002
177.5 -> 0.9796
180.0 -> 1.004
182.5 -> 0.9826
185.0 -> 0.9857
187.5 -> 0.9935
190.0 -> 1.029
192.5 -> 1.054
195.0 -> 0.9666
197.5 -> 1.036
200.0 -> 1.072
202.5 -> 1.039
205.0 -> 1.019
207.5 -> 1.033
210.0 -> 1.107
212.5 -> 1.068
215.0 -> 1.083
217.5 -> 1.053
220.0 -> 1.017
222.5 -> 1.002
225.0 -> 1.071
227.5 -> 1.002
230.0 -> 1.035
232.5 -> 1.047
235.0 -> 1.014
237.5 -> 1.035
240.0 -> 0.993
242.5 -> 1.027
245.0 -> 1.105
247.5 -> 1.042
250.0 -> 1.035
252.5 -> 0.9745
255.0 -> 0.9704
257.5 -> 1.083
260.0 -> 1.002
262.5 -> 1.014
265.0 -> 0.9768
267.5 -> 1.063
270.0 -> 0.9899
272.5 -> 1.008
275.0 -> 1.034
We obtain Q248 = 1.042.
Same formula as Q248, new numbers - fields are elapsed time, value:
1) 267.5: 1.063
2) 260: 1.002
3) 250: 1.035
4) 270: 0.9899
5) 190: 1.029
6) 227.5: 1.002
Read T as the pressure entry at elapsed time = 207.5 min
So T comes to 1.033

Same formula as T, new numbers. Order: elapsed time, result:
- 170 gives 0.9675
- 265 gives 0.9768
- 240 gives 0.993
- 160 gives 0.9634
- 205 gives 1.019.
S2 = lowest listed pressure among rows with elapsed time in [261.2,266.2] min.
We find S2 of 0.9768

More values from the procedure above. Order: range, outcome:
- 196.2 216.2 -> 1.019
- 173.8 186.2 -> 0.9796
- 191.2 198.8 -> 0.9666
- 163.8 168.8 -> 0.9683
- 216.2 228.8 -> 1.002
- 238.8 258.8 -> 0.9704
